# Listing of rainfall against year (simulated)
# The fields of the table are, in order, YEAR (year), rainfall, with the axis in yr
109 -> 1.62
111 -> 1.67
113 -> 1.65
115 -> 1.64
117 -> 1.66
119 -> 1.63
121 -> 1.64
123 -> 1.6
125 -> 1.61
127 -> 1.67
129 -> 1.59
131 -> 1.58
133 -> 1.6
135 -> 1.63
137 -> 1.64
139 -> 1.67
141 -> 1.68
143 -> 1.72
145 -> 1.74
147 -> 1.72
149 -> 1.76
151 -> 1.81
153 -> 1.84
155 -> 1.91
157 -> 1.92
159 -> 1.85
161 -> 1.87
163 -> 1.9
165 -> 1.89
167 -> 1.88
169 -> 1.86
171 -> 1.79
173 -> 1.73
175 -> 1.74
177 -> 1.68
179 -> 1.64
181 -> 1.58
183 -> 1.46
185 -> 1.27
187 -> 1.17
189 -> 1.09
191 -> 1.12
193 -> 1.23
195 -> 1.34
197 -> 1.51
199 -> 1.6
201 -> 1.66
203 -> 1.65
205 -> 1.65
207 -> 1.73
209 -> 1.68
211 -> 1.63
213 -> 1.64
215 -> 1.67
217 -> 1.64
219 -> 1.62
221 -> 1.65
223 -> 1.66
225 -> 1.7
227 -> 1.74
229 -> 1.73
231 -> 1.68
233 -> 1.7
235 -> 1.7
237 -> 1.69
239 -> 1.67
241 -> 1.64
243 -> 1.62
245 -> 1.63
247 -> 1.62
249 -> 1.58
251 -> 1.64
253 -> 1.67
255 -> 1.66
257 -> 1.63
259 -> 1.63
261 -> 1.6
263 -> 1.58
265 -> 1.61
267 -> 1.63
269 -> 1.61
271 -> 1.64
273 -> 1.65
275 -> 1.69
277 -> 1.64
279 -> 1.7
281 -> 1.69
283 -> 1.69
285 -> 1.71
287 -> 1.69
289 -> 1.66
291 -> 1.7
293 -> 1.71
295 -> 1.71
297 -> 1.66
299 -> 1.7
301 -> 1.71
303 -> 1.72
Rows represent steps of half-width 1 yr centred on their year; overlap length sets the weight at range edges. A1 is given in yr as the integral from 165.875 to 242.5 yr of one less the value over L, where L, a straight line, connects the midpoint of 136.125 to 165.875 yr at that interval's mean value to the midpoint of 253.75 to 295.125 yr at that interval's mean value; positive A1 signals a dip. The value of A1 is 5.9 yr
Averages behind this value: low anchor 1.79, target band 1.6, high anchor 1.66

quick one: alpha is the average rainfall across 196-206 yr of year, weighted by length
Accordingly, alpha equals 1.61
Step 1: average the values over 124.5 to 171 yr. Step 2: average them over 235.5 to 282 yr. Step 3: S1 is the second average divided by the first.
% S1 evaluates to 0.93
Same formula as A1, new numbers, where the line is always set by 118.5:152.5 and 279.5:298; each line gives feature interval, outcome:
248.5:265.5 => 0.6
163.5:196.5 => 2.7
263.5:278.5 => 0.4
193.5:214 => 1.0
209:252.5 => 0.6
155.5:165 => -1.2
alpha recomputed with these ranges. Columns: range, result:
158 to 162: 1.86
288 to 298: 1.69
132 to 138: 1.62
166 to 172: 1.84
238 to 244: 1.64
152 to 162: 1.88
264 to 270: 1.62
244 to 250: 1.61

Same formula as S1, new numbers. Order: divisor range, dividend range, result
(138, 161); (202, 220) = 0.93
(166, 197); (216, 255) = 1.10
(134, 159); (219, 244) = 0.96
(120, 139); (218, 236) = 1.04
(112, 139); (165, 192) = 0.95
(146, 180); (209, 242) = 0.92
